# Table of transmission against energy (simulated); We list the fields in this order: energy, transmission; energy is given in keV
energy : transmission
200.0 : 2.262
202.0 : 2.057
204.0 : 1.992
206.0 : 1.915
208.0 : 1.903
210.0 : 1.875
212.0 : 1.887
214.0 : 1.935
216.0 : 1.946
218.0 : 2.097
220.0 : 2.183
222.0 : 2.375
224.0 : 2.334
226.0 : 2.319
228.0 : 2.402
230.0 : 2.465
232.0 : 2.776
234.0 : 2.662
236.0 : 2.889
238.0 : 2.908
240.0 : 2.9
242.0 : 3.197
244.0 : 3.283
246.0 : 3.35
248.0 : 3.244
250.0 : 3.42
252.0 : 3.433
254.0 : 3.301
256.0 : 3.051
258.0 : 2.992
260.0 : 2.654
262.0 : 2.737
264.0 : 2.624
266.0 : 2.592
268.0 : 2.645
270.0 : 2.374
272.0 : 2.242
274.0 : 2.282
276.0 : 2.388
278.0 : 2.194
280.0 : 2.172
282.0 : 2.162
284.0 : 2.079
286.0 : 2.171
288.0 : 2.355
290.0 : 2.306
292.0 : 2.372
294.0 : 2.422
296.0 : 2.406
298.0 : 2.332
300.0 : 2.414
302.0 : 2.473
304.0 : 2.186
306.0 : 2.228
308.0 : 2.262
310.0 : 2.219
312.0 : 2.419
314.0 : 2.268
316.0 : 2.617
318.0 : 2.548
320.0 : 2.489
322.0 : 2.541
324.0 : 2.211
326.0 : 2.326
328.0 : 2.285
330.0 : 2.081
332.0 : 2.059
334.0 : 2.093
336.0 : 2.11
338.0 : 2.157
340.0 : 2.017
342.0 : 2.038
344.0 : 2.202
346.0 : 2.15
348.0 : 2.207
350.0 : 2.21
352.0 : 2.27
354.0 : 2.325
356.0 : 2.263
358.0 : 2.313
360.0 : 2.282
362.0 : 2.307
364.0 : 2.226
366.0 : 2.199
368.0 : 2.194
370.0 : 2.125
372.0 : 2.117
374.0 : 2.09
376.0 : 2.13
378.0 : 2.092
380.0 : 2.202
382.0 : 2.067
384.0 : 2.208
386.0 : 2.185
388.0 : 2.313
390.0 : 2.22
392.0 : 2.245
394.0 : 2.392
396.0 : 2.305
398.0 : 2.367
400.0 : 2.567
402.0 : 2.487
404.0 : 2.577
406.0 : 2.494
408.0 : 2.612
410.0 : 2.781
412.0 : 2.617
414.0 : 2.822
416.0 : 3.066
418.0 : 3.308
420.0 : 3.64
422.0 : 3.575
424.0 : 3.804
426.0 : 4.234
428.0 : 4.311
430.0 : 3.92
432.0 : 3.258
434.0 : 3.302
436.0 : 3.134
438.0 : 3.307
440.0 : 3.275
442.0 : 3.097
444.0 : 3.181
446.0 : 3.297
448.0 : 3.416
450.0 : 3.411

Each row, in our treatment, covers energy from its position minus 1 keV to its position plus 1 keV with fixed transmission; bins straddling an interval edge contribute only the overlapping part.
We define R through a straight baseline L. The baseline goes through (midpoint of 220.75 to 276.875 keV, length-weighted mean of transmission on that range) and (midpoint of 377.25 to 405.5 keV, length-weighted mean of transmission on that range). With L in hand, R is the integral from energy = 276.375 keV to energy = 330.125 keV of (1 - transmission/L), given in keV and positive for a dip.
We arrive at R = 5.7 keV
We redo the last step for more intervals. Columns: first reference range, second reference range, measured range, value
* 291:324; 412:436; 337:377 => 9.3 keV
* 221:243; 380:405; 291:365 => 5.4 keV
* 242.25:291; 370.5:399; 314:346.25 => 2.4 keV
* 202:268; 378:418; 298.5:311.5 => 1.2 keV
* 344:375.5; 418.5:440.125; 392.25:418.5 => 4.4 keV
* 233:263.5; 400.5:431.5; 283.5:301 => 4.4 keV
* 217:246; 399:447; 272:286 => 2.9 keV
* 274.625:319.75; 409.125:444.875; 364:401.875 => 9.9 keV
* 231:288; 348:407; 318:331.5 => 0.8 keV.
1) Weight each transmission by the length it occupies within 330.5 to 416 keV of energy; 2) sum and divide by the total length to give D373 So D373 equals 2.29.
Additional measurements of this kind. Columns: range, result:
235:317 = 2.6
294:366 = 2.27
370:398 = 2.2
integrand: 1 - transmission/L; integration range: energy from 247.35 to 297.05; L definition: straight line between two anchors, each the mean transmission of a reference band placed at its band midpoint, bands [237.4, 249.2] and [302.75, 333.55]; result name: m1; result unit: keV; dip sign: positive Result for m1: 4.6 keV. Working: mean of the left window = 3.16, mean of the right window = 2.31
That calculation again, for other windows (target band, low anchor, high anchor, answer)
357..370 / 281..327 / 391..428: 2.1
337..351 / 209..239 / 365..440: 2.5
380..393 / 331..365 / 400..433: 2.6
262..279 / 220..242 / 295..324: 0.4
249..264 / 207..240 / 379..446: -3.9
